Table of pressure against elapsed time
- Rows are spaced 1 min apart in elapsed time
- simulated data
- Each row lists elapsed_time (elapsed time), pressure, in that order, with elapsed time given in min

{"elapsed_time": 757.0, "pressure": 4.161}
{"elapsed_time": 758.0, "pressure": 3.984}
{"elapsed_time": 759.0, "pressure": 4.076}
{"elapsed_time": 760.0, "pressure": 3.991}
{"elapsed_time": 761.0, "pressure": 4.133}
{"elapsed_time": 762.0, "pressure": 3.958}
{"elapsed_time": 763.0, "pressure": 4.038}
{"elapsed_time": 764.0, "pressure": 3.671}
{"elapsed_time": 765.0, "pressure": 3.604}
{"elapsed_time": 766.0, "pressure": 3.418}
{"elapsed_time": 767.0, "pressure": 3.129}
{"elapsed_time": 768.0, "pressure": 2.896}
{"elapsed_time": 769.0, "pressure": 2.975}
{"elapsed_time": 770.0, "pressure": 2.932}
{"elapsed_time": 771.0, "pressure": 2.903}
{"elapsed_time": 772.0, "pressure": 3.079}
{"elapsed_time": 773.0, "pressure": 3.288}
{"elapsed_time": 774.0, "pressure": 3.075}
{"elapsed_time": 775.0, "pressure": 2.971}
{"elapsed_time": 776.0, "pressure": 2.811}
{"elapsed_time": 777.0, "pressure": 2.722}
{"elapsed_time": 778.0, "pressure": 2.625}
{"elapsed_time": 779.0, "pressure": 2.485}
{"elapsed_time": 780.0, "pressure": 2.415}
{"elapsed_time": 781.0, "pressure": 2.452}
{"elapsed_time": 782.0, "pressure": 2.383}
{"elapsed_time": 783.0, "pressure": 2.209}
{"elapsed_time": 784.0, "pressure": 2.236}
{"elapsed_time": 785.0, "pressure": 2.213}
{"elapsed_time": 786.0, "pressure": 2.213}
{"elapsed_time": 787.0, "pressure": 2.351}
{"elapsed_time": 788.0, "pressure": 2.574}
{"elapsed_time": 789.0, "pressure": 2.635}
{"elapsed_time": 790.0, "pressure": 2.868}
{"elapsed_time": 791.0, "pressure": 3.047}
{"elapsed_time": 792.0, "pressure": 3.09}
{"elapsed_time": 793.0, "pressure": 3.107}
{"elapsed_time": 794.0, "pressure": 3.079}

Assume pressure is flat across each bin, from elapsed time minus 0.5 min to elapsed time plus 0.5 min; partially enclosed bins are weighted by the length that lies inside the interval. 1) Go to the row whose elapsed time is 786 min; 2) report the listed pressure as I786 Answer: 2.213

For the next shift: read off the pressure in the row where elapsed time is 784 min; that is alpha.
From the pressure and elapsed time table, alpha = 2.236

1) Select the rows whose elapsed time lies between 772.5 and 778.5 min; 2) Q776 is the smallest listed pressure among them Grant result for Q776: 2.625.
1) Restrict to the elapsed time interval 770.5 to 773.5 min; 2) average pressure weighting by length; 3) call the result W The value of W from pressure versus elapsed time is 3.09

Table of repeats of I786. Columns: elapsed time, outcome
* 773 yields 3.288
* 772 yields 3.079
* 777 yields 2.722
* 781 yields 2.452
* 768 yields 2.896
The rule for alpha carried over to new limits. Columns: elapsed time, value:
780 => 2.415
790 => 2.868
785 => 2.213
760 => 3.991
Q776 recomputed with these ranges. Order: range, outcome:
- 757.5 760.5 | 3.984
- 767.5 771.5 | 2.896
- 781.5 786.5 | 2.209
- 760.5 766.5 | 3.418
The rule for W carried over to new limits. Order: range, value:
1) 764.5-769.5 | 3.2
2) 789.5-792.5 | 3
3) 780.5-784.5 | 2.32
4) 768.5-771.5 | 2.94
